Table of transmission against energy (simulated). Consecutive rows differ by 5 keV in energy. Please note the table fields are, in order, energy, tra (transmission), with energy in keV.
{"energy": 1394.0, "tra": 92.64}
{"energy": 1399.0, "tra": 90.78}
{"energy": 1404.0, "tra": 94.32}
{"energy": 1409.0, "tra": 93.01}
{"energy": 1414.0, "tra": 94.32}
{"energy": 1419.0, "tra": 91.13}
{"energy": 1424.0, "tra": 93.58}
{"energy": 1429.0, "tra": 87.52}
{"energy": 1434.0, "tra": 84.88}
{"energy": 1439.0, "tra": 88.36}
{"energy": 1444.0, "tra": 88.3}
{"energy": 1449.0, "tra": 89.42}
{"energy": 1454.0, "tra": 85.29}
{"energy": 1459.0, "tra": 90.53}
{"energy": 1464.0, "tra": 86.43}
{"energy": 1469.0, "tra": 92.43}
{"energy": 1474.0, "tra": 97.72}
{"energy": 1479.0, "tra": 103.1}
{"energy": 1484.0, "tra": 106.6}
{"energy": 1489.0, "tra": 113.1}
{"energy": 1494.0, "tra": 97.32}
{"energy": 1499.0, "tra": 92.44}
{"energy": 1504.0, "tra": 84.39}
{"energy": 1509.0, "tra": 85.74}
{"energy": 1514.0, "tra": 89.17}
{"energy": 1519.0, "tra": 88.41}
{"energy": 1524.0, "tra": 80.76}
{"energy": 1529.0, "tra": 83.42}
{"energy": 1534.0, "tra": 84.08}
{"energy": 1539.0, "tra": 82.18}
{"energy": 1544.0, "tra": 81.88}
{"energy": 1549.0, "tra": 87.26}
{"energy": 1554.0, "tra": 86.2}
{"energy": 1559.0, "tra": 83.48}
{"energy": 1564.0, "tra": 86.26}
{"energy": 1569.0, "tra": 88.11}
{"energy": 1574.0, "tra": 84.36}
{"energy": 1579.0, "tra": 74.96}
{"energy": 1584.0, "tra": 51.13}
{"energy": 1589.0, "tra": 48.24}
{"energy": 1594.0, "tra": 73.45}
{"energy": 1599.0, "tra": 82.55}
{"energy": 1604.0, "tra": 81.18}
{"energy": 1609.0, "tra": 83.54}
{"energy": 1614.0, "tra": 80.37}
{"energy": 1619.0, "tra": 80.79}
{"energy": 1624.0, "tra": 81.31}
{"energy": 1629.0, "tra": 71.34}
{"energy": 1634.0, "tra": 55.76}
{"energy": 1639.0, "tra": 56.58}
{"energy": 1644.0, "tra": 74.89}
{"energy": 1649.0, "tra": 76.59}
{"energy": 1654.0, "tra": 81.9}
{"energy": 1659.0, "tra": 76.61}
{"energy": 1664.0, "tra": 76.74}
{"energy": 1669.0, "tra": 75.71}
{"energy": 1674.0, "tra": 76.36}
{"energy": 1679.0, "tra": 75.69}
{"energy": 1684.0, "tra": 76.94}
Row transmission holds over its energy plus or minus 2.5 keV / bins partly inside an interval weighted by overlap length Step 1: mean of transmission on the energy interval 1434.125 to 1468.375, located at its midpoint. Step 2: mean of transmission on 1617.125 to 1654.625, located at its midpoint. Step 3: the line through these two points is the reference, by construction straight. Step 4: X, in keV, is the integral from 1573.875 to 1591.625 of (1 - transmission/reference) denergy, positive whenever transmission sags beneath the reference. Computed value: 3.4 keV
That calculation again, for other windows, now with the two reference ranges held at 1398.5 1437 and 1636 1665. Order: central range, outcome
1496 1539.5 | -1.2 keV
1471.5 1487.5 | -3.1 keV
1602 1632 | -1.3 keV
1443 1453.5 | 0.1 keV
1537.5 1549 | -0.2 keV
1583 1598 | 3.3 keV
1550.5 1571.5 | -1.5 keV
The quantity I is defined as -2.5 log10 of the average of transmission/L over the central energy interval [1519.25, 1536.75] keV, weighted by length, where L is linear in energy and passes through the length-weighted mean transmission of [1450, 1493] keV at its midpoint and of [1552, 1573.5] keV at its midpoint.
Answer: 0.08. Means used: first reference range 96.7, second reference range 85.9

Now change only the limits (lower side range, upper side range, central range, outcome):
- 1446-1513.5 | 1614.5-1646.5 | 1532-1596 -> 0.05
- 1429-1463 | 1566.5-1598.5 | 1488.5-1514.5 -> -0.15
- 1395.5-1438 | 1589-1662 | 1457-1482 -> -0.09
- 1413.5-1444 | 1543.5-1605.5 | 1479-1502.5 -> -0.20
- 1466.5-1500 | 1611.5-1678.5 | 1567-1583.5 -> 0.10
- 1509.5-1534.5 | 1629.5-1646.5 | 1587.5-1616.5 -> -0.09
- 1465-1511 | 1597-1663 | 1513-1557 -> 0.06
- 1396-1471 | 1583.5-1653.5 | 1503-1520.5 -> -0.06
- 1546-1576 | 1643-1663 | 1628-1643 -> 0.27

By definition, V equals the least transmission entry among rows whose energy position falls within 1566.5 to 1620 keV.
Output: 48.24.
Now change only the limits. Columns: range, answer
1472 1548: 80.76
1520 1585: 51.13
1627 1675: 55.76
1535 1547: 81.88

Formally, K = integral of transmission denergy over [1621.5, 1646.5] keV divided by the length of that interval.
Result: 68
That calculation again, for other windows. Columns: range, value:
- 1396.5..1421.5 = 92.7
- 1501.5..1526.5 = 85.7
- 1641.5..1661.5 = 77.5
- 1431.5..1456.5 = 87.2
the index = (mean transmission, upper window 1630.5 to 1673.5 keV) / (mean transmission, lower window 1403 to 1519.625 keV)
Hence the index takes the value 0.78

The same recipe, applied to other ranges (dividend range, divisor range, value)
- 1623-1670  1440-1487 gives 0.78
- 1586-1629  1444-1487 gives 0.81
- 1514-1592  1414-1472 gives 0.89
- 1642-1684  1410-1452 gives 0.86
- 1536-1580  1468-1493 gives 0.82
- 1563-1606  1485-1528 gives 0.81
